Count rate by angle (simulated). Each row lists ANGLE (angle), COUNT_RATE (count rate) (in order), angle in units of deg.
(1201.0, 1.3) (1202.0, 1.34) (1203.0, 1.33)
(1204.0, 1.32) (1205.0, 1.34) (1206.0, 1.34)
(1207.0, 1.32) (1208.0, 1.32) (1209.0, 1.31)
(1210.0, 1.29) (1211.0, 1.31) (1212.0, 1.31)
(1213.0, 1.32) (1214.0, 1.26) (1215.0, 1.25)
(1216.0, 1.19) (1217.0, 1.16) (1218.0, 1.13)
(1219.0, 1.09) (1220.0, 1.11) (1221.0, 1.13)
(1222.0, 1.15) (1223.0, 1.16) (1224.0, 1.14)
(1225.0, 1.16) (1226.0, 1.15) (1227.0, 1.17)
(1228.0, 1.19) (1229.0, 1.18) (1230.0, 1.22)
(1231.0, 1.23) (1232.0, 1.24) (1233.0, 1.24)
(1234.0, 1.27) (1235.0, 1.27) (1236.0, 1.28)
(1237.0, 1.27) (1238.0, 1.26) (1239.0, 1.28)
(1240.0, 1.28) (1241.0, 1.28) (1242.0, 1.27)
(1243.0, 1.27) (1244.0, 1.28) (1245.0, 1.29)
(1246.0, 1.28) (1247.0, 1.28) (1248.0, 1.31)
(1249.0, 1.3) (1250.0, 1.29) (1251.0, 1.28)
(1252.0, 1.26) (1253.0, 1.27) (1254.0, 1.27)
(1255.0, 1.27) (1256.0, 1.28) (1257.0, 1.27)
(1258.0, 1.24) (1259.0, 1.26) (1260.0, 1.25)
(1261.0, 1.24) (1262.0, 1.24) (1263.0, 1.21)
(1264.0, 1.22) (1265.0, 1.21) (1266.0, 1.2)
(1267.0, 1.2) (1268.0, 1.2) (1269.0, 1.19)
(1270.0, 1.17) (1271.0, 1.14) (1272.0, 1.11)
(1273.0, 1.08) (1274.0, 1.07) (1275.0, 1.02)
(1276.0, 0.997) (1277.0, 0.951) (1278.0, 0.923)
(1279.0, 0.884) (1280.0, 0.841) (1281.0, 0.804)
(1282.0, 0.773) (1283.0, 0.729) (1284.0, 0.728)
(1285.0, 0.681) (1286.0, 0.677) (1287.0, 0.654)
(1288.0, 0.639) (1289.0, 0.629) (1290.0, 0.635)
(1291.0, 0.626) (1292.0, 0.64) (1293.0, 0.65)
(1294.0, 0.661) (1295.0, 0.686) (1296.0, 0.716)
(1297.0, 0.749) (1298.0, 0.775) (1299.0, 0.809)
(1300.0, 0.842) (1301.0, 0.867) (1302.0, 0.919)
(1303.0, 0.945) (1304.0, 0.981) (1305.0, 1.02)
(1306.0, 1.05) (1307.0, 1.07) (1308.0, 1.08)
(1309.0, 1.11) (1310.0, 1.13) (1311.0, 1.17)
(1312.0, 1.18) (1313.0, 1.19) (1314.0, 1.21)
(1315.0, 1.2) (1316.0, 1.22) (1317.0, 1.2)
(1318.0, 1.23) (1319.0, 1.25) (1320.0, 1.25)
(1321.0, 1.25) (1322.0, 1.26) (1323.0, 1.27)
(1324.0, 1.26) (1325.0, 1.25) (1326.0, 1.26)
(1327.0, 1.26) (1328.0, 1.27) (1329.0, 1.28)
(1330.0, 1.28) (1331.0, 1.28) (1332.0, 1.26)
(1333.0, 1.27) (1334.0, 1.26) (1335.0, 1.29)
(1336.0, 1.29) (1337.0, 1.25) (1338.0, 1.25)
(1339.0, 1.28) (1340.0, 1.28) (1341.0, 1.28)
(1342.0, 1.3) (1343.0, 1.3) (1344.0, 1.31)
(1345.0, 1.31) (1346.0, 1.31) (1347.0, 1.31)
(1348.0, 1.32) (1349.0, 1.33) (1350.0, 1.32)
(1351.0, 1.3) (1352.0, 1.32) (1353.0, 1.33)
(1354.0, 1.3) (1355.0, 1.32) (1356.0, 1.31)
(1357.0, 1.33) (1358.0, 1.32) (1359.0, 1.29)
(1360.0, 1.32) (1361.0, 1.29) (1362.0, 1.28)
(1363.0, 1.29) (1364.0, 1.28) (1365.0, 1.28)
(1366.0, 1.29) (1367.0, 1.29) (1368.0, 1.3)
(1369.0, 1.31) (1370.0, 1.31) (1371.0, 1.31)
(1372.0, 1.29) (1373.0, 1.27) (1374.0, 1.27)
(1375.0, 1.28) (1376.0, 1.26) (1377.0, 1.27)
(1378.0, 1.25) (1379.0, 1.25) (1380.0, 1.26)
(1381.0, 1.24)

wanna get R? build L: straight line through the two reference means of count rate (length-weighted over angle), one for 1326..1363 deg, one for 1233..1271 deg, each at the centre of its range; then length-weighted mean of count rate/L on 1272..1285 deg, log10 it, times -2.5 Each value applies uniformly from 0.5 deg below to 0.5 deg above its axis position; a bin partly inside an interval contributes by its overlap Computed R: 0.37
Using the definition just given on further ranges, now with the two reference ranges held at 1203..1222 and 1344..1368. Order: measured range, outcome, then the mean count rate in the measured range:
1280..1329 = 0.307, 0.97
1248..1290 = 0.194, 1.06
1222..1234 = 0.058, 1.19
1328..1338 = 0.021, 1.27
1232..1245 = -0.009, 1.27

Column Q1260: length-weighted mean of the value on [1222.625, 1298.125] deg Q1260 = 1.08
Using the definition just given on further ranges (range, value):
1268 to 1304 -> 0.842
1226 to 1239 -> 1.23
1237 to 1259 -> 1.28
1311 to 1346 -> 1.26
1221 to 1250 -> 1.24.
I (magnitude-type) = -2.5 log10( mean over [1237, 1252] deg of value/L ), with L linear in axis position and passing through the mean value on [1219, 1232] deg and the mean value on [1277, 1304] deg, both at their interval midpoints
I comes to -0.22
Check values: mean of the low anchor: 1.17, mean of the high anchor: 0.757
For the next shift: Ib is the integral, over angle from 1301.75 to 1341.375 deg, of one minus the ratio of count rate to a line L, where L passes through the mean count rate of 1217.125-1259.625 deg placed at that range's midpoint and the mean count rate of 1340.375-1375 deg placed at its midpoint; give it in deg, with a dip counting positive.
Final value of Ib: 2.46 deg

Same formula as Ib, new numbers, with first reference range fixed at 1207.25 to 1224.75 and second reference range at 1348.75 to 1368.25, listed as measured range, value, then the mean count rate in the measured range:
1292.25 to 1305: 4.64 deg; 0.805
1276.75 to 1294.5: 7.50 deg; 0.726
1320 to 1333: 0.20 deg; 1.26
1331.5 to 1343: 0.14 deg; 1.27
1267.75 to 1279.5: 1.81 deg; 1.06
